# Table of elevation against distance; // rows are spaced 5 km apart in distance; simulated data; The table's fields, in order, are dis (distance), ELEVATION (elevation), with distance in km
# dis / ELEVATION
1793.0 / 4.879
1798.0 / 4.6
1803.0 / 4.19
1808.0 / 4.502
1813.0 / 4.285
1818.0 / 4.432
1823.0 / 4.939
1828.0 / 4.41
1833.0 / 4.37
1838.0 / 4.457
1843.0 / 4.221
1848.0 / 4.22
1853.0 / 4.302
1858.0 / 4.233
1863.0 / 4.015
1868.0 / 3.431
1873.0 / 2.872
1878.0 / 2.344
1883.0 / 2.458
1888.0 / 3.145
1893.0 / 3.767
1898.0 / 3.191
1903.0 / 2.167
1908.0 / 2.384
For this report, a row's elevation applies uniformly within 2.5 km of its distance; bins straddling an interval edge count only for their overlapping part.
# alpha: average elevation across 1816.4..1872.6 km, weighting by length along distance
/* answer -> 4.22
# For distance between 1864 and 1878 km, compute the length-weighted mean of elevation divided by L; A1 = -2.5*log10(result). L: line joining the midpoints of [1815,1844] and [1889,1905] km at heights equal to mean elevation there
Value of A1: 0.172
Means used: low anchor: 4.48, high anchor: 3.08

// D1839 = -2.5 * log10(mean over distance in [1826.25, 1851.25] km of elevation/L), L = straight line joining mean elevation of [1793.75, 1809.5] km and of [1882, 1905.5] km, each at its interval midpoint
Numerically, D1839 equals -0.12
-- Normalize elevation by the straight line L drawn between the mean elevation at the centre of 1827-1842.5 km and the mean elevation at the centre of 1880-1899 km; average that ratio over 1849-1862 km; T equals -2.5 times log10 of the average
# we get -0.09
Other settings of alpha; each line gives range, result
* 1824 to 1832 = 4.5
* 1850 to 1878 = 3.65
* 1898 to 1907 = 2.49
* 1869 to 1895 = 2.93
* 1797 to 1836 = 4.46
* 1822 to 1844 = 4.47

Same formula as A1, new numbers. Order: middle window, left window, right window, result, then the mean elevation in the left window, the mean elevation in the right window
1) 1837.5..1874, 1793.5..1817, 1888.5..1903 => -0.064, 4.44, 3.21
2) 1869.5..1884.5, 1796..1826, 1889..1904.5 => 0.292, 4.49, 3.11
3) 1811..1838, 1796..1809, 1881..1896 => -0.102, 4.42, 3.15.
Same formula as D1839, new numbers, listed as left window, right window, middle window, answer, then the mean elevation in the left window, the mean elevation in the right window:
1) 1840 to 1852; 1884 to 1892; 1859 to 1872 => 0.015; 4.24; 3.13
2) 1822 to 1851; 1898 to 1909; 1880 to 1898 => -0.092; 4.41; 2.47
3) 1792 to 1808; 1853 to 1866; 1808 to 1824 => -0.023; 4.52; 4.13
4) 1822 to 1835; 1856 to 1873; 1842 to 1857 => -0.048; 4.54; 3.73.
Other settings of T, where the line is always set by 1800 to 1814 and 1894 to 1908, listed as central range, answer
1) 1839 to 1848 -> -0.15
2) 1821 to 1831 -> -0.16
